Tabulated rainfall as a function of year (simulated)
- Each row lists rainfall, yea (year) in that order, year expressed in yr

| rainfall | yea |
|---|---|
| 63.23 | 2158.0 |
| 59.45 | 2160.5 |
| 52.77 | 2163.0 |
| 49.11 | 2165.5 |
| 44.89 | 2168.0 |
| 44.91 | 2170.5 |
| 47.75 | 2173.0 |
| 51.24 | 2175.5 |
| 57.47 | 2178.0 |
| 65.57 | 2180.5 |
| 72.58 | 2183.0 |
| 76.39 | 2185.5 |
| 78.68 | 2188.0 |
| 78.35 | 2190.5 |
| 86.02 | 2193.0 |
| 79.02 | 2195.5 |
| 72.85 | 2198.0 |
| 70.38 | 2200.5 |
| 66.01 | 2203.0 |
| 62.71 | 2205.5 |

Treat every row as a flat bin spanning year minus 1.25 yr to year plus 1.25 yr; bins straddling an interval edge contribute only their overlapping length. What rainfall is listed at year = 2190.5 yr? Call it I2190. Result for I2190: 78.35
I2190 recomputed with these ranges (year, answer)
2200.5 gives 70.38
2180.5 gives 65.57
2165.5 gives 49.11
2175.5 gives 51.24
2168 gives 44.89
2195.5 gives 79.02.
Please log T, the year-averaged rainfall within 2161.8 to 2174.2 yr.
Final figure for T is 47.9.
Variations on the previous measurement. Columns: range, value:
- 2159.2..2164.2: 56.2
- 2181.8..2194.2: 78.4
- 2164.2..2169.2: 47.1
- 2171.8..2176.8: 49.6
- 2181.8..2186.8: 74.5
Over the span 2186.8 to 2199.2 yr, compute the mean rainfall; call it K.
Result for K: 79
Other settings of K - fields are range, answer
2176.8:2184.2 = 65.2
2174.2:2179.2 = 54.3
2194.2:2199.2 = 76.1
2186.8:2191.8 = 78.6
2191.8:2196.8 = 82.4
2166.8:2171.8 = 44.9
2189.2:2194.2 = 82.1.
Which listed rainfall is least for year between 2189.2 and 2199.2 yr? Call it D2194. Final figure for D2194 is 72.85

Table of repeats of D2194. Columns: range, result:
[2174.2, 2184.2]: 51.24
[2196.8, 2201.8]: 70.38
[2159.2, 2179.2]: 44.89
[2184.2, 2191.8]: 76.39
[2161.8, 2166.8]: 49.11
